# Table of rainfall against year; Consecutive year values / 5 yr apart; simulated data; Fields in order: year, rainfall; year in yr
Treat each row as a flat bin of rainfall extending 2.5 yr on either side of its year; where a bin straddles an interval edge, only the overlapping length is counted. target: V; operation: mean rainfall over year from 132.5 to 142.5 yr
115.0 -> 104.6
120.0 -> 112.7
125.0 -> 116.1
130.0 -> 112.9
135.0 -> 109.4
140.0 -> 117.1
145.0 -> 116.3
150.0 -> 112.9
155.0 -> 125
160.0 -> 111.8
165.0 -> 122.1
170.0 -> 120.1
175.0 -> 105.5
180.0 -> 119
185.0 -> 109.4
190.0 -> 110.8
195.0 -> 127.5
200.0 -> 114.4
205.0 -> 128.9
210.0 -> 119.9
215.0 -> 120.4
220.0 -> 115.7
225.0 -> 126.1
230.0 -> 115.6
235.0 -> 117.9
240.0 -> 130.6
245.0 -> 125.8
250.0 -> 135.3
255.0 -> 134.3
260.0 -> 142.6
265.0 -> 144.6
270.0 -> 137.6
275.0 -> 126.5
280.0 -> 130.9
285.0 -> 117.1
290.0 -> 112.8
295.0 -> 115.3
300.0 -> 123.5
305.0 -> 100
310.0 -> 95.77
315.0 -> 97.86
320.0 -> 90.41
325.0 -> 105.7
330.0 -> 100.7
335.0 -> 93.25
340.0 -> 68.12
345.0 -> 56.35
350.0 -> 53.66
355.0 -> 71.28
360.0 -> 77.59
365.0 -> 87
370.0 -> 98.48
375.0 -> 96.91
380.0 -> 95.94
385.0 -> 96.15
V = 113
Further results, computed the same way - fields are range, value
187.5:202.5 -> 118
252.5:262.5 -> 138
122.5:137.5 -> 113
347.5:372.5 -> 77.6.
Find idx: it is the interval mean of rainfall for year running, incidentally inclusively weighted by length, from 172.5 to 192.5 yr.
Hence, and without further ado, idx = 111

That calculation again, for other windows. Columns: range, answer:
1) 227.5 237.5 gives 117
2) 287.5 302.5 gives 117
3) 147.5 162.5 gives 117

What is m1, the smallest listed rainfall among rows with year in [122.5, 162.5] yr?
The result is 109.4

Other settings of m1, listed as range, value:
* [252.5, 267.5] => 134.3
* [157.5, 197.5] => 105.5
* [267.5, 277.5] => 126.5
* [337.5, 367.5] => 53.66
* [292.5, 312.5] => 95.77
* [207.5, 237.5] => 115.6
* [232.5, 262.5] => 117.9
